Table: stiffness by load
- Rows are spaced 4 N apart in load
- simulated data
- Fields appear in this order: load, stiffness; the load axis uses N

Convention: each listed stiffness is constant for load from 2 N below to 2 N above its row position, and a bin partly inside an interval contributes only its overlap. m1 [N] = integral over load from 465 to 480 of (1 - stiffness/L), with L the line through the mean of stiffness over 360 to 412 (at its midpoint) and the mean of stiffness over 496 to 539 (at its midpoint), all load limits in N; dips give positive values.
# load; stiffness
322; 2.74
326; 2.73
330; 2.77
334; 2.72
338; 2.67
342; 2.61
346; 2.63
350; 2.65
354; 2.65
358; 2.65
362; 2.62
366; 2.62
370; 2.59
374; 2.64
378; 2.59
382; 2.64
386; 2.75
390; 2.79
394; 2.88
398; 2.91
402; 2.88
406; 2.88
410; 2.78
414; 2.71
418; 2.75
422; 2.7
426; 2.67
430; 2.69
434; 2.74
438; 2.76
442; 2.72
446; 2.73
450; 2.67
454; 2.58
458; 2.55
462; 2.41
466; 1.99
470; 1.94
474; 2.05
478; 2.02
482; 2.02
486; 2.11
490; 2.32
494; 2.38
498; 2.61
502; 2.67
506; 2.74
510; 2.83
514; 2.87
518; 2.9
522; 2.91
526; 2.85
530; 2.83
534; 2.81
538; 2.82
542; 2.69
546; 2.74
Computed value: 4.2 N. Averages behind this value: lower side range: 2.74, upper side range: 2.8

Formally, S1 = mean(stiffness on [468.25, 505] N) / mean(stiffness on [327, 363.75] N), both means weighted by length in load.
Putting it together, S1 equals 0.8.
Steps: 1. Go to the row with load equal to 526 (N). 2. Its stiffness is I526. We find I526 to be 2.85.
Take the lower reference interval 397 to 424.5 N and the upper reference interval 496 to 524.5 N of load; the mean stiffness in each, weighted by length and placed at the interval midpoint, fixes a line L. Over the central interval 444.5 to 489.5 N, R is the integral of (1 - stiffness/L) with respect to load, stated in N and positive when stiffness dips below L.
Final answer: 8.3 N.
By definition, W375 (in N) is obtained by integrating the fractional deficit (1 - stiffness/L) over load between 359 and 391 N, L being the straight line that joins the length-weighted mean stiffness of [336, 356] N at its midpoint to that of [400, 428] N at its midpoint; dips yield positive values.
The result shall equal 0.5 N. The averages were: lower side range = 2.64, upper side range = 2.77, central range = 2.65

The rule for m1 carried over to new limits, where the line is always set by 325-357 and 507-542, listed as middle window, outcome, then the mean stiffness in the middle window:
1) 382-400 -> -0.6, 2.81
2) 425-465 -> 1.9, 2.64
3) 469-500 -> 6.8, 2.19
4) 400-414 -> -0.5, 2.83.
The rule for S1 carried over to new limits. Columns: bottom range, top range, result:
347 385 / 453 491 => 0.83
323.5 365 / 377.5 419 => 1.04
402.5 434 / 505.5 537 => 1.04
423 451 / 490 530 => 1.01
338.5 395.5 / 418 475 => 0.95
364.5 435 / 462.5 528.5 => 0.90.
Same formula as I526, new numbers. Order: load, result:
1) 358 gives 2.65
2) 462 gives 2.41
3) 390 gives 2.79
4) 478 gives 2.02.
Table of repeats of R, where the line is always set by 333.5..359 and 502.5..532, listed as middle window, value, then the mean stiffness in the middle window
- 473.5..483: 2.6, 2.03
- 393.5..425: -1.0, 2.8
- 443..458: 0.6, 2.65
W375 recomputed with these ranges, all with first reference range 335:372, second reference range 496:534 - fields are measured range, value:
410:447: -0.13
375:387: 0.06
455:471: 2.82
